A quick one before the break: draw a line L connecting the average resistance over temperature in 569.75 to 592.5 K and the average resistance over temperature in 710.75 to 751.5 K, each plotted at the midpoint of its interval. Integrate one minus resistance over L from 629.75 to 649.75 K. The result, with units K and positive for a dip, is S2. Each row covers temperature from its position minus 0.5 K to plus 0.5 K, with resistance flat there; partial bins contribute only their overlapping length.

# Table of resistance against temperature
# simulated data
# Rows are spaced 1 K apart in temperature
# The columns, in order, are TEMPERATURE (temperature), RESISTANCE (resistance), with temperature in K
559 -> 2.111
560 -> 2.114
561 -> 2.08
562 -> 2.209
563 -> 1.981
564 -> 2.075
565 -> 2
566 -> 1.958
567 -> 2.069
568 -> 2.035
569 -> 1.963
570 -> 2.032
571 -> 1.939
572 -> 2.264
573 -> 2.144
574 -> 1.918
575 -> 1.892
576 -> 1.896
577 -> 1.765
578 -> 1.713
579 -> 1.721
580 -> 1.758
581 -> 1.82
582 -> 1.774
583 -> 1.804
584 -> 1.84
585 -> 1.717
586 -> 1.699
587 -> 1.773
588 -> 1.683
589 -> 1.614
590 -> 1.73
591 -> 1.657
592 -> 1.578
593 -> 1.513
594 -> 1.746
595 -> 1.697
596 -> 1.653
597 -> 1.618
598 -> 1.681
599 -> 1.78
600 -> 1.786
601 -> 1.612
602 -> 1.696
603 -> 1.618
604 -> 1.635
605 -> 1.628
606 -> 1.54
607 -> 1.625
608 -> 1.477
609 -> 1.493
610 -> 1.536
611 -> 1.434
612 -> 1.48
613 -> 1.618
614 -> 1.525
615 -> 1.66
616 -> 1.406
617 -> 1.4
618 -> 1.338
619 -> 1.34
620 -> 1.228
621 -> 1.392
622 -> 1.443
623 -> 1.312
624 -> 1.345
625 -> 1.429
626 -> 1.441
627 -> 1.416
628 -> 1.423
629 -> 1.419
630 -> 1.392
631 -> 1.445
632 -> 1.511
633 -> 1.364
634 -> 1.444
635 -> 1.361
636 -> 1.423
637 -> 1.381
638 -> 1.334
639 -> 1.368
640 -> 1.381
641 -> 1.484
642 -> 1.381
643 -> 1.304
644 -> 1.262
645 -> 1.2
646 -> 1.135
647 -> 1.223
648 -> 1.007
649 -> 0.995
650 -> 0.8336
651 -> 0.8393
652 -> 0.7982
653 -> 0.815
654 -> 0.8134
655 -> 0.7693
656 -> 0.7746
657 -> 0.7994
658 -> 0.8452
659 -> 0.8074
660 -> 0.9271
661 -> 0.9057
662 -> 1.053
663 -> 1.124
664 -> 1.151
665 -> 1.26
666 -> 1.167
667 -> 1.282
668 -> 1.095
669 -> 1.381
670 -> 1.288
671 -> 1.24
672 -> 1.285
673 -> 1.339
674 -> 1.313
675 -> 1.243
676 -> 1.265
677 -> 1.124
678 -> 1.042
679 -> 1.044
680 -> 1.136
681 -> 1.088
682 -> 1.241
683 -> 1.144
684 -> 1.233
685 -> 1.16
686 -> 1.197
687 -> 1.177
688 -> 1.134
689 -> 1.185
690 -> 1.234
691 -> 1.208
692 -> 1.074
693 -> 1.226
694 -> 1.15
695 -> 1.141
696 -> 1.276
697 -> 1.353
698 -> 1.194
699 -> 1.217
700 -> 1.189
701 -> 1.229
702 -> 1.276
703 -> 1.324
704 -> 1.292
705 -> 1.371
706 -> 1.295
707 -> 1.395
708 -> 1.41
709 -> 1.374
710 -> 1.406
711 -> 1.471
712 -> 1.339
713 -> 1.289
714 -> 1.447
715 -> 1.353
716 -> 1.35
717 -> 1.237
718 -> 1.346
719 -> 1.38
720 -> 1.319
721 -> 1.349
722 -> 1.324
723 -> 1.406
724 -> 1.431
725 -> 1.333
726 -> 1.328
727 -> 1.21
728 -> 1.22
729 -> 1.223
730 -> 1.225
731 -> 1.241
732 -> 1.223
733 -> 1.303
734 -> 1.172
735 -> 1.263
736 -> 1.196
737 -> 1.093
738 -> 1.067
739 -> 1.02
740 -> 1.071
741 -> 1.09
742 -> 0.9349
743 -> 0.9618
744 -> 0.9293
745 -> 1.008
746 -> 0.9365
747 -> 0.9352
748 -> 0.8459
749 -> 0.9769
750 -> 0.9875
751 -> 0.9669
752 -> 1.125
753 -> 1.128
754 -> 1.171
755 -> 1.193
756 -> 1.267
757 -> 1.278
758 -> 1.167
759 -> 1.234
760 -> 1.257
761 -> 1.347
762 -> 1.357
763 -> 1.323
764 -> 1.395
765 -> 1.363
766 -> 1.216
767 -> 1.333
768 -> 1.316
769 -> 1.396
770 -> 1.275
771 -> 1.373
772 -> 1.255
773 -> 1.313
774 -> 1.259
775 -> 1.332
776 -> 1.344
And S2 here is 3.3 K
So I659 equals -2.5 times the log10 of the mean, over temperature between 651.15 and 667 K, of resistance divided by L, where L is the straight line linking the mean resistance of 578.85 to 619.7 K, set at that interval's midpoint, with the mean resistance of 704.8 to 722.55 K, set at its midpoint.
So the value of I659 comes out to 0.49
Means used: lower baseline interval 1.62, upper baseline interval 1.36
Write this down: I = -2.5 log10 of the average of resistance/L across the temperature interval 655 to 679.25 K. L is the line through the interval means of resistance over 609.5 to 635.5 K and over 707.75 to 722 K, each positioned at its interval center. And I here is 0.249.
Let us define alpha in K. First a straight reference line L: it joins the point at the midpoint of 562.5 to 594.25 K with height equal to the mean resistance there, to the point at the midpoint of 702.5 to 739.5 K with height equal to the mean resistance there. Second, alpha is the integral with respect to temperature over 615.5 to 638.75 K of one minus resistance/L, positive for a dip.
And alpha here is 3.8 K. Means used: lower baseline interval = 1.85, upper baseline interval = 1.3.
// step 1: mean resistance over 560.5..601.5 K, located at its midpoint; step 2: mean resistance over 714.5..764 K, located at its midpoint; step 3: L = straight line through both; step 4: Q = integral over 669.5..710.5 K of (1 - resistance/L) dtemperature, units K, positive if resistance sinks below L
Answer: 4.5 K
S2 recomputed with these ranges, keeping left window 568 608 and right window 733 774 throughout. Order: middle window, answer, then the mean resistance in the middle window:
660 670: 2.2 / 1.15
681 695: 2.2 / 1.18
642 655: 4.4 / 1.02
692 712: 0.9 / 1.29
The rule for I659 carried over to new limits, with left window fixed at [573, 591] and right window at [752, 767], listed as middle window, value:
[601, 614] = 0.093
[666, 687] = 0.240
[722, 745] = 0.139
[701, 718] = 0.047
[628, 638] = 0.156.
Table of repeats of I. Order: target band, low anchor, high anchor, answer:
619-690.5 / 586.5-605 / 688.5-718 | 0.22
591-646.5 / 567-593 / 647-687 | 0.01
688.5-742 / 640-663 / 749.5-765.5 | -0.12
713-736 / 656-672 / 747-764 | -0.15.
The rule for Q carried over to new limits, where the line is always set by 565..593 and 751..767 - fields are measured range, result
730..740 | 1.2 K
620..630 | 1.7 K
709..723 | 0.3 K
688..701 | 2.3 K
